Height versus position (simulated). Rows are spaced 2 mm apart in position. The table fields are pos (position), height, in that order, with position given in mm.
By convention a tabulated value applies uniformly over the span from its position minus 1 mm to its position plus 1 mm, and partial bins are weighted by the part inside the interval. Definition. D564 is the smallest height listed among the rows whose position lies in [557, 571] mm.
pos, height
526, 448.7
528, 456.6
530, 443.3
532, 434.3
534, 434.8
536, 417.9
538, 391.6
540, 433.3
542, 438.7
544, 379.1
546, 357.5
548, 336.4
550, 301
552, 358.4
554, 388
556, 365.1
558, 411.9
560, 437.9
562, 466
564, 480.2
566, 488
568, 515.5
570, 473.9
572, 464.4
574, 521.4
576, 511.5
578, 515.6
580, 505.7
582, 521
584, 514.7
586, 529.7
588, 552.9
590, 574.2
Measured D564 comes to 411.9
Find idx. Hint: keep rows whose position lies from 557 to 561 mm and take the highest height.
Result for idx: 437.9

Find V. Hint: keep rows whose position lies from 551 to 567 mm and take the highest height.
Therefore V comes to 488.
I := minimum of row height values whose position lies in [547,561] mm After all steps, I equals 301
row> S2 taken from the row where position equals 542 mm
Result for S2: 438.7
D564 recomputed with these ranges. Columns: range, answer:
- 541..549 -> 336.4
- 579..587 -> 505.7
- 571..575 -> 464.4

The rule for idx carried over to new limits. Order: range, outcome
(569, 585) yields 521.4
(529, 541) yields 443.3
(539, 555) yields 438.7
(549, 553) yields 358.4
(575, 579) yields 515.6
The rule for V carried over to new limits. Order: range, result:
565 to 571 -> 515.5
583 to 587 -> 529.7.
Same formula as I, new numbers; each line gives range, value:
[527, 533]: 434.3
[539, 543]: 433.3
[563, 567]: 480.2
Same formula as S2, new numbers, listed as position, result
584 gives 514.7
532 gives 434.3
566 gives 488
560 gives 437.9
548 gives 336.4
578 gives 515.6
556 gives 365.1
